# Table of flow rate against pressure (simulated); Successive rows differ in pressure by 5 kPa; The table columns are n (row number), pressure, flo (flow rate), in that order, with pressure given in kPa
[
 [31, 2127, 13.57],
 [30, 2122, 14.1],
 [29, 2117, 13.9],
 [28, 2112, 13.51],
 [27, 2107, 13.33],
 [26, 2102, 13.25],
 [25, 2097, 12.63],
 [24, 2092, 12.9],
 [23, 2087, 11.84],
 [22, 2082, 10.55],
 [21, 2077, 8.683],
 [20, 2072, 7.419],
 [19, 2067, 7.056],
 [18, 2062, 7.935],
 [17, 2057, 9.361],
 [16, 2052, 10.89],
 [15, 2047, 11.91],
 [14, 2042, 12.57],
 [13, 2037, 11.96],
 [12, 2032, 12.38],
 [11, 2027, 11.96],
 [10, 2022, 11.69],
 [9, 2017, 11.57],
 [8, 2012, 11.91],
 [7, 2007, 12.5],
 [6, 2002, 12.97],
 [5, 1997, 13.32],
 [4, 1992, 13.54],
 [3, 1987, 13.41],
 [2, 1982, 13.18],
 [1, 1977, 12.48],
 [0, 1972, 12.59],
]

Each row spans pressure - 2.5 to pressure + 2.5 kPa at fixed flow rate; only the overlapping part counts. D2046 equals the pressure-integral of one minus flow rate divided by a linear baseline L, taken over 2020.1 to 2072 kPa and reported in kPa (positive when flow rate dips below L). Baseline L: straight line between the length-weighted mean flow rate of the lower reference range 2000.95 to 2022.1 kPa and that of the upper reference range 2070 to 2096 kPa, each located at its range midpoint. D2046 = 3.5 kPa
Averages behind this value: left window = 12.1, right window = 10.5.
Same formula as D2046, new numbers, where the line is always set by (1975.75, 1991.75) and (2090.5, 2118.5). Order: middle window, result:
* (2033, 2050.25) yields 1.4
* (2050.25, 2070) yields 6.7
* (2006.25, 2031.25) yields 2.4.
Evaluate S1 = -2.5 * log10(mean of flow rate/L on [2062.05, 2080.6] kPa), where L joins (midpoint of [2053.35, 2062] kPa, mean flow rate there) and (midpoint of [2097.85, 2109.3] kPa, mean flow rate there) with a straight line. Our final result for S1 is 0.29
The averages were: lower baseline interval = 9.15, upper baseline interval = 13.2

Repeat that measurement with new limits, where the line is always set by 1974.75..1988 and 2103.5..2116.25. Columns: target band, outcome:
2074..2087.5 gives 0.31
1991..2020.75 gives 0.04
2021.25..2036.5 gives 0.10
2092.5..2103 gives 0.04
